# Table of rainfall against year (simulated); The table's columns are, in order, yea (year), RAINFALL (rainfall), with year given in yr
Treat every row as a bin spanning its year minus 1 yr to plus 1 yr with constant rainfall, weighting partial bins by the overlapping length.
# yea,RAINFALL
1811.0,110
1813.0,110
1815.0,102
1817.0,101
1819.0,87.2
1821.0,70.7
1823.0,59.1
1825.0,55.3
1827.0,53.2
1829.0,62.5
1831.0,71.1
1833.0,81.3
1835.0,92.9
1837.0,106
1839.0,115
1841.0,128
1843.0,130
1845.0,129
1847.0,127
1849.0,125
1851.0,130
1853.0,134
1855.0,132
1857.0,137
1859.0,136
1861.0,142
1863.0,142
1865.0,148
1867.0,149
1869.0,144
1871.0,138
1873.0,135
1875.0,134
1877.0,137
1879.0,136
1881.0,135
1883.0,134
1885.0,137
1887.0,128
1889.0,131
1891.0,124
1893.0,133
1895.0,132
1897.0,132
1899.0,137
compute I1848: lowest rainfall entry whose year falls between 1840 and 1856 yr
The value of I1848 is 125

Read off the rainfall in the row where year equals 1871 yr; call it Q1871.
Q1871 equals 138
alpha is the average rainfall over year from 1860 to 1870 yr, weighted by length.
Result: 145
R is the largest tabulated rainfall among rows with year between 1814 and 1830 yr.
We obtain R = 102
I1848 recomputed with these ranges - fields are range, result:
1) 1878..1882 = 135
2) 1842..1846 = 129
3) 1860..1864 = 142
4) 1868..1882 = 134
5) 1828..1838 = 62.5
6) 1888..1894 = 124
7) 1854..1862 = 132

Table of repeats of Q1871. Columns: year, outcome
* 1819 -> 87.2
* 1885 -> 137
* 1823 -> 59.1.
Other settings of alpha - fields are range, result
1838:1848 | 126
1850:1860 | 134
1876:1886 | 136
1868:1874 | 139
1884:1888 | 132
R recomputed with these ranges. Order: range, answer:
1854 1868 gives 149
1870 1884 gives 138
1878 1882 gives 136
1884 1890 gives 137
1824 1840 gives 115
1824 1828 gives 55.3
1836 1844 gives 130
